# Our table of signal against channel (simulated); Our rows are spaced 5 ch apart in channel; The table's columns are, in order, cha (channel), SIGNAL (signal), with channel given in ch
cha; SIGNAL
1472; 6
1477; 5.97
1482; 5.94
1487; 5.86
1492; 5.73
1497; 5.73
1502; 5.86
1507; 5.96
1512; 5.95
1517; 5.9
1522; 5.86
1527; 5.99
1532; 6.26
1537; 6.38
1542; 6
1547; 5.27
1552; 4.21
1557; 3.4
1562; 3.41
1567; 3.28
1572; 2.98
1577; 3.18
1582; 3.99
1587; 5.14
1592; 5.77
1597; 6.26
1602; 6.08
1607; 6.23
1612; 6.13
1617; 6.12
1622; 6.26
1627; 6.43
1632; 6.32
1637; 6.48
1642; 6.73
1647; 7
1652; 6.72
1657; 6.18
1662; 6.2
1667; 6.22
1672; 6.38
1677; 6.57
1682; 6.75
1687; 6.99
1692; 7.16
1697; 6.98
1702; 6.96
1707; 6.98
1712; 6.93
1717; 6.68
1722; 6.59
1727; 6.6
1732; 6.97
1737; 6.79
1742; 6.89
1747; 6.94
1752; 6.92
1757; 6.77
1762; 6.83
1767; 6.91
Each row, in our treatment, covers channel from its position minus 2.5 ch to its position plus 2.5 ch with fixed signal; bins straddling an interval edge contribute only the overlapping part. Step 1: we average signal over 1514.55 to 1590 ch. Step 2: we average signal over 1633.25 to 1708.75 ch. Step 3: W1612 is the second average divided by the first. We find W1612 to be 1.4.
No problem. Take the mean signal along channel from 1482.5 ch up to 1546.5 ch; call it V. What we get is 5.93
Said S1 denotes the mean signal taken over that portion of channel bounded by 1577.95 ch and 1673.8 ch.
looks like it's 6.09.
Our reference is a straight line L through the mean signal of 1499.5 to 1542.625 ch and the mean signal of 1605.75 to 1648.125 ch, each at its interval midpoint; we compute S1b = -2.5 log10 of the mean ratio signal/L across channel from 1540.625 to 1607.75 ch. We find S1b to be 0.33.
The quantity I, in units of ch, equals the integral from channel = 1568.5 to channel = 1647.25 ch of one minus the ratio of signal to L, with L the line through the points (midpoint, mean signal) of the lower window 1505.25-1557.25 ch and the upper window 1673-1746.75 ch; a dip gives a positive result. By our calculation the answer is 7.1 ch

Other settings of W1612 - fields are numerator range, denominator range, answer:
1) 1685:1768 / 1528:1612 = 1.40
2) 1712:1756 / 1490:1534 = 1.15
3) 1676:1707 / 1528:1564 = 1.37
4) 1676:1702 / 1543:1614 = 1.48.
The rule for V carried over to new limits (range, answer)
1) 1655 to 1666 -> 6.19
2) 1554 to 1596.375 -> 4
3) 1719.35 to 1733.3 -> 6.7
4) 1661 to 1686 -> 6.47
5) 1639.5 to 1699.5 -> 6.66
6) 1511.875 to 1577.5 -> 4.87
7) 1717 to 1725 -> 6.62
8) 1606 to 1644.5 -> 6.34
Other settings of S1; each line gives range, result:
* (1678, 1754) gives 6.87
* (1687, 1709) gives 7.02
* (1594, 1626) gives 6.19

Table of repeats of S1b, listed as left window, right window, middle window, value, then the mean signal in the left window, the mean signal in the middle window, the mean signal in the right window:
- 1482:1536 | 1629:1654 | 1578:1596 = 0.276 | 5.92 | 4.93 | 6.64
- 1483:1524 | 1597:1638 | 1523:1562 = 0.142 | 5.86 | 5.25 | 6.25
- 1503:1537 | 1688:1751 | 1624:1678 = 0.018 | 6.01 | 6.47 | 6.88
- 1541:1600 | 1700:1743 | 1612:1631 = -0.200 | 4.38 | 6.26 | 6.82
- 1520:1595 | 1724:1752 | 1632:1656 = -0.159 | 4.74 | 6.66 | 6.84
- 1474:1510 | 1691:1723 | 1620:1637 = 0.027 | 5.87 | 6.36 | 6.9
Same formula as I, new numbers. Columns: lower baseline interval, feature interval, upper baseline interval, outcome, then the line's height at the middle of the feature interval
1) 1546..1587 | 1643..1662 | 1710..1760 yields -4.6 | 5.31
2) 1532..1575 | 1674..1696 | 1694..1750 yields -1.9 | 6.33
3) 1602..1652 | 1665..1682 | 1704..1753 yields 0.4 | 6.6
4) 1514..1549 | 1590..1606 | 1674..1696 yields 0.7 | 6.35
